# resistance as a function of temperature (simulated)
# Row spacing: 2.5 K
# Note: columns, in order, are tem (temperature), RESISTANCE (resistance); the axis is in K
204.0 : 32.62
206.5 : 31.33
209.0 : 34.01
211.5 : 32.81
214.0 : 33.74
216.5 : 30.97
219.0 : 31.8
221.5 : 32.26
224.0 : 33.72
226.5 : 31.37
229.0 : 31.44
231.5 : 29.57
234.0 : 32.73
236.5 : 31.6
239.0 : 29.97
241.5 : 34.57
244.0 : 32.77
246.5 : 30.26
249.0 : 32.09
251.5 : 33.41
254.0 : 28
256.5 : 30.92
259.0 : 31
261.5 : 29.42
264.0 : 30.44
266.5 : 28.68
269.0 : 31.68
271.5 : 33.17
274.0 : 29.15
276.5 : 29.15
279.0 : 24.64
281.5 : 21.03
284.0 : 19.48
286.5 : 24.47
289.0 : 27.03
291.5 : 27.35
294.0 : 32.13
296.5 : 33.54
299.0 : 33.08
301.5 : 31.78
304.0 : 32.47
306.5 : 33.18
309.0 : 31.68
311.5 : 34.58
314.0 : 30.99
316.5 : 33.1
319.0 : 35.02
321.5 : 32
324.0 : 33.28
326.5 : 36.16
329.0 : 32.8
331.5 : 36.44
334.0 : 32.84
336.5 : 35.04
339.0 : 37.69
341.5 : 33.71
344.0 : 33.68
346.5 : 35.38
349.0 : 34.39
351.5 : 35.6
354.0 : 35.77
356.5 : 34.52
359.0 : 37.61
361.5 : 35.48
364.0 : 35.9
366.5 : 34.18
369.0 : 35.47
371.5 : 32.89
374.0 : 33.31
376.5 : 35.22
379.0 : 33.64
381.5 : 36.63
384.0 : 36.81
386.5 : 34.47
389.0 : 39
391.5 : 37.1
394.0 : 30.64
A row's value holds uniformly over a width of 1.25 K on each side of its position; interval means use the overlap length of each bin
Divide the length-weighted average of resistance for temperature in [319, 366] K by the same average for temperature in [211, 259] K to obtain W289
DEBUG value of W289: 1.10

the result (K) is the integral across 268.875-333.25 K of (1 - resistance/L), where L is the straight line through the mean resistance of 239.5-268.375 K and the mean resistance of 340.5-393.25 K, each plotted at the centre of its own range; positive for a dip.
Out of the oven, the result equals 4.1 K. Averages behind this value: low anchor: 31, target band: 30.7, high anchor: 35.2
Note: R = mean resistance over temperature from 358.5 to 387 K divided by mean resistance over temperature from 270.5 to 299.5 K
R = 1.3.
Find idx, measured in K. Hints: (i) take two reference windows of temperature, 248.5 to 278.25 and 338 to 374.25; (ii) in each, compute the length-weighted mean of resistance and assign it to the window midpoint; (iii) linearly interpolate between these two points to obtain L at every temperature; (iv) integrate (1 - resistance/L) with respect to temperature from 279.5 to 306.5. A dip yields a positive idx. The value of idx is 3.05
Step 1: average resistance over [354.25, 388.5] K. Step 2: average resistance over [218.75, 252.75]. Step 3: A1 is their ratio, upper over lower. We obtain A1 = 1.1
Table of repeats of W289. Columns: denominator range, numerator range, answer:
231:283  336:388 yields 1.16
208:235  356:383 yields 1.09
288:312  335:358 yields 1.11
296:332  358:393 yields 1.07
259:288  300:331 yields 1.20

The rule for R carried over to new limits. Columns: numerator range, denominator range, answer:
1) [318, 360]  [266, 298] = 1.25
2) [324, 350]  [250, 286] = 1.22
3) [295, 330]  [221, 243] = 1.04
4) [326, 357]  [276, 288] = 1.49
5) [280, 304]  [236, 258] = 0.89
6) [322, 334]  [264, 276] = 1.12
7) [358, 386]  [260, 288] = 1.28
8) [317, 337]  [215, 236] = 1.07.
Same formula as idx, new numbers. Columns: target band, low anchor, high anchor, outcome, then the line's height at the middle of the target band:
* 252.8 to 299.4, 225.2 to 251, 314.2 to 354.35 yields 6.0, 32.8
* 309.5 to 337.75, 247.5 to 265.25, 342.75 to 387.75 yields -0.3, 33.4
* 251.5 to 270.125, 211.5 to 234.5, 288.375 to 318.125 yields 1.0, 31.9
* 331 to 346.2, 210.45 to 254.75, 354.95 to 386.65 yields -0.2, 34.4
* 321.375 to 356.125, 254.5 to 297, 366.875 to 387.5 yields -2.6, 32.3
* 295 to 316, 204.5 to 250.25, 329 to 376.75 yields 0.7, 33.9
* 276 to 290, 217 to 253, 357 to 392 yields 3.9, 33.2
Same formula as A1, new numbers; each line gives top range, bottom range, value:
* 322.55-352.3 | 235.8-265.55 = 1.11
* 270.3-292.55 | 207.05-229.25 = 0.81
